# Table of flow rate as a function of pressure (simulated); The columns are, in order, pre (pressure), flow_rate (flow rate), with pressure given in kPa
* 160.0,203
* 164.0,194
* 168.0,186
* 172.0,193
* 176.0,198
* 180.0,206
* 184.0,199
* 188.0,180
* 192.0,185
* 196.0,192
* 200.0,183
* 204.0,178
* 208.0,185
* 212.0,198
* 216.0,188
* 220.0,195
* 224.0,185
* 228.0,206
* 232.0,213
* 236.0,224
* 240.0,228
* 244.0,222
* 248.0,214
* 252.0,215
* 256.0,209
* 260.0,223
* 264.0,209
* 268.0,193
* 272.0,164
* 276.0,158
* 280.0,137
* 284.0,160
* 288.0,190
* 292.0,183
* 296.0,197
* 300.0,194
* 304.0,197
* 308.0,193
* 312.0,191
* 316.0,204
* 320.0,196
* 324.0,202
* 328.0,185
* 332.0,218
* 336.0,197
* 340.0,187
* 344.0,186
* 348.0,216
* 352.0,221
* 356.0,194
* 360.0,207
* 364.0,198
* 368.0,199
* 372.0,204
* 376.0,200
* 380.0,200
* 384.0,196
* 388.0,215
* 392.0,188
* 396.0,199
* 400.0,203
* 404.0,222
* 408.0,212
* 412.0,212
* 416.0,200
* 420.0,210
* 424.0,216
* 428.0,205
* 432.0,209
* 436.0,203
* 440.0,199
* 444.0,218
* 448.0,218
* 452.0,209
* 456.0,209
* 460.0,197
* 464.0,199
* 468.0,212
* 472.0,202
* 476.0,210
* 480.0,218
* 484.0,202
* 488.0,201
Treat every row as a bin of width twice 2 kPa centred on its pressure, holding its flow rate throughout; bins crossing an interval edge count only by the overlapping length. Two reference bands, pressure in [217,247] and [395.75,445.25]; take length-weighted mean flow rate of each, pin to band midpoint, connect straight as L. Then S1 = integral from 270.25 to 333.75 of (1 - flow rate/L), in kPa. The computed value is 7.2 kPa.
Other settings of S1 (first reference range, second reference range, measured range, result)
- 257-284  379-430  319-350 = -0.9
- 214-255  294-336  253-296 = 4.1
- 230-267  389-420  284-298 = 1.8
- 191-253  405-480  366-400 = 1.0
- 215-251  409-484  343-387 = 1.2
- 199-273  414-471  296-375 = 2.1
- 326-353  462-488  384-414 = -0.5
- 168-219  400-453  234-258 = -2.9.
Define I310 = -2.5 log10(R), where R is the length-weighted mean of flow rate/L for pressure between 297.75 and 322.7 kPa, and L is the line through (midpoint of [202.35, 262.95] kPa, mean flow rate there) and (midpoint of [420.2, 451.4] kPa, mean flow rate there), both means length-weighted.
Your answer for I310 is 0.06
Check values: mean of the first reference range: 206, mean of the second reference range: 210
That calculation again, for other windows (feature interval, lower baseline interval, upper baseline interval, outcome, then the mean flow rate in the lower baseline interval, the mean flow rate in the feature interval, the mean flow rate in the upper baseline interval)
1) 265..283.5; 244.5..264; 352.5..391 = 0.28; 215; 165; 202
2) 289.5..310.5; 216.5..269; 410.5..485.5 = 0.09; 210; 193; 208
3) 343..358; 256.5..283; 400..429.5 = -0.04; 181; 205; 211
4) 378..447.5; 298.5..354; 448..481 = -0.01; 199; 207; 207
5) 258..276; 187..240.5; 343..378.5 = 0.03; 195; 193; 203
